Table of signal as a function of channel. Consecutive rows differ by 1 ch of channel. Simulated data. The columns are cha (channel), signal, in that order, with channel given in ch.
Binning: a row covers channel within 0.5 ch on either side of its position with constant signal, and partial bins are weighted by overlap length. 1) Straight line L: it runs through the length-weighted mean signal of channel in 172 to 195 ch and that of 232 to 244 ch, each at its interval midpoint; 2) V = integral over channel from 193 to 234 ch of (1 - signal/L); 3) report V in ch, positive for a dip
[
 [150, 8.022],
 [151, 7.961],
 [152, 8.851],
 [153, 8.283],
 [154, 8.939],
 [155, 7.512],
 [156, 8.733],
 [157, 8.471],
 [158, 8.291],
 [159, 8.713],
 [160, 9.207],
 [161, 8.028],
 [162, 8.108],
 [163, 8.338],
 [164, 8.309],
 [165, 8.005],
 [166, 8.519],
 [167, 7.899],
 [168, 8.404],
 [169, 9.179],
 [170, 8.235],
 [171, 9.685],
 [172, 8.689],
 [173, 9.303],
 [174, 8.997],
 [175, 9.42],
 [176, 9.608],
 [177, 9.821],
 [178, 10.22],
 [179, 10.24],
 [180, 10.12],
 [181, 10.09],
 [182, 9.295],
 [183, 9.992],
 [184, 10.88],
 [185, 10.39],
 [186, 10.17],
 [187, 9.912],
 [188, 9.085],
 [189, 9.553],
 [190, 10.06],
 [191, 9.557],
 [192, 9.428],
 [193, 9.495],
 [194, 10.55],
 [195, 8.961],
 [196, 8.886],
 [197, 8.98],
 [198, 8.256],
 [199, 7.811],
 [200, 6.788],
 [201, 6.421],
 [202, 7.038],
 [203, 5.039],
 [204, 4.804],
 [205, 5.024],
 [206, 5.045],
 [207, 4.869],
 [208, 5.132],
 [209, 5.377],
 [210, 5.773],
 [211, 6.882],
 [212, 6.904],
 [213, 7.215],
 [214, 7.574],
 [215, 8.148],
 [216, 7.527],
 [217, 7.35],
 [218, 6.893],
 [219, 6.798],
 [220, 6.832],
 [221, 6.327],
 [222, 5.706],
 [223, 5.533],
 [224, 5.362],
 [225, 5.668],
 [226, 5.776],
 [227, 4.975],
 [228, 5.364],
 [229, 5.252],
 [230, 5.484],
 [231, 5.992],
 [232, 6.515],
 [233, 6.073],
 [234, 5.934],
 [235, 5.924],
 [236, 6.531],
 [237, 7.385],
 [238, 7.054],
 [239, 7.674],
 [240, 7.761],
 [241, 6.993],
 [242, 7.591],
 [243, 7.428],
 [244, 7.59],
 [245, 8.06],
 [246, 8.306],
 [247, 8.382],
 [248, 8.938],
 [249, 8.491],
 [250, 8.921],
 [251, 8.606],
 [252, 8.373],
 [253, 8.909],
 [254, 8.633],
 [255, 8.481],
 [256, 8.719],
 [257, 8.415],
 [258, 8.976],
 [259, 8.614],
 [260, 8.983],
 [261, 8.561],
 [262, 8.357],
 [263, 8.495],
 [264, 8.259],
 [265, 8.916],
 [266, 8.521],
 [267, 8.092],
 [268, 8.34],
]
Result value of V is 8.4 ch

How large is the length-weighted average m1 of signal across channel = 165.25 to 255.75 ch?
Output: 7.77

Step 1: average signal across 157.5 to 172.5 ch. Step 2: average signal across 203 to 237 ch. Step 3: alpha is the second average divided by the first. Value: 0.71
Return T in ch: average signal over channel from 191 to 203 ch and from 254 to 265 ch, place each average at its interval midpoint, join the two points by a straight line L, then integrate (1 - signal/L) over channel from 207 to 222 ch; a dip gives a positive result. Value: 3.1 ch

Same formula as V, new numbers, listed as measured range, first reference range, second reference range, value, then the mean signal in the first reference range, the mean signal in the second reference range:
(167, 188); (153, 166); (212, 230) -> -4.86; 8.39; 6.36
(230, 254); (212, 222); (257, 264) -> 1.42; 7.1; 8.62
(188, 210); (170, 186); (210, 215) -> 2.02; 9.75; 7.11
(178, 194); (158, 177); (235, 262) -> -2.48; 8.72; 8.13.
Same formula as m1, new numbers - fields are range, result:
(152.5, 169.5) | 8.41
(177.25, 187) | 10.1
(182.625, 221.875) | 7.71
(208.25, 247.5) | 6.65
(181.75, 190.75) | 9.93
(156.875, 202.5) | 9.04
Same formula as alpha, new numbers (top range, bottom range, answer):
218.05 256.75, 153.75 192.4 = 0.77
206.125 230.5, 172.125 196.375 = 0.63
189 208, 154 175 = 0.89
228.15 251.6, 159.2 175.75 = 0.84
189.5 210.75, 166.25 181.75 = 0.78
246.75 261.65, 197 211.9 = 1.41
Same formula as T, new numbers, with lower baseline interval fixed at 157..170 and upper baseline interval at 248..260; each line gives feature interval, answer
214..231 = 4.7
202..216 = 4.0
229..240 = 2.8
